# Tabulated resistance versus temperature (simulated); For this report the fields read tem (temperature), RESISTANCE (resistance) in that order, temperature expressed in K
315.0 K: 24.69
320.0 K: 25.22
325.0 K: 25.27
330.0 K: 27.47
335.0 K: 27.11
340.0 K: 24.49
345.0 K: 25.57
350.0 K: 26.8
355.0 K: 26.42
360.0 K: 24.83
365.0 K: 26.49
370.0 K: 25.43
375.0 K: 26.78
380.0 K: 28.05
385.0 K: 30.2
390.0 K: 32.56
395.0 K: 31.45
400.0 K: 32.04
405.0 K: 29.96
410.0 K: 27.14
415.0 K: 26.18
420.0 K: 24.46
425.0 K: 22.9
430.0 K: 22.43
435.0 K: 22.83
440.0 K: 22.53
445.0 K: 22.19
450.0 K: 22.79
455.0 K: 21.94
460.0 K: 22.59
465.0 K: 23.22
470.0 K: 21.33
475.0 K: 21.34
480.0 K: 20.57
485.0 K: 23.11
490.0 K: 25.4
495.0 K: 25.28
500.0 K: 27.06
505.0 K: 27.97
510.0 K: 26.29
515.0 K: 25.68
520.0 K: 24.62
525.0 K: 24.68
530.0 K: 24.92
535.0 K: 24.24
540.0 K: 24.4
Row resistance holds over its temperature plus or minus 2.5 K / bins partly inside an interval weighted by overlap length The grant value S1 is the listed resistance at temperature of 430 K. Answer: 22.43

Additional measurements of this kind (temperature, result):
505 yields 27.97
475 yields 21.34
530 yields 24.92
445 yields 22.19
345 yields 25.57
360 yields 24.83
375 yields 26.78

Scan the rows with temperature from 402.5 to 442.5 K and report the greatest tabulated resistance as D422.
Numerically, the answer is 29.96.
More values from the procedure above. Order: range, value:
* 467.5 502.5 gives 27.06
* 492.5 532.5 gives 27.97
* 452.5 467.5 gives 23.22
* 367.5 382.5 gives 28.05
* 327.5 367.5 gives 27.47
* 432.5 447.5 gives 22.83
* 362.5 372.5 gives 26.49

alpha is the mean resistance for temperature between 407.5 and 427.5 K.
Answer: 25.2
